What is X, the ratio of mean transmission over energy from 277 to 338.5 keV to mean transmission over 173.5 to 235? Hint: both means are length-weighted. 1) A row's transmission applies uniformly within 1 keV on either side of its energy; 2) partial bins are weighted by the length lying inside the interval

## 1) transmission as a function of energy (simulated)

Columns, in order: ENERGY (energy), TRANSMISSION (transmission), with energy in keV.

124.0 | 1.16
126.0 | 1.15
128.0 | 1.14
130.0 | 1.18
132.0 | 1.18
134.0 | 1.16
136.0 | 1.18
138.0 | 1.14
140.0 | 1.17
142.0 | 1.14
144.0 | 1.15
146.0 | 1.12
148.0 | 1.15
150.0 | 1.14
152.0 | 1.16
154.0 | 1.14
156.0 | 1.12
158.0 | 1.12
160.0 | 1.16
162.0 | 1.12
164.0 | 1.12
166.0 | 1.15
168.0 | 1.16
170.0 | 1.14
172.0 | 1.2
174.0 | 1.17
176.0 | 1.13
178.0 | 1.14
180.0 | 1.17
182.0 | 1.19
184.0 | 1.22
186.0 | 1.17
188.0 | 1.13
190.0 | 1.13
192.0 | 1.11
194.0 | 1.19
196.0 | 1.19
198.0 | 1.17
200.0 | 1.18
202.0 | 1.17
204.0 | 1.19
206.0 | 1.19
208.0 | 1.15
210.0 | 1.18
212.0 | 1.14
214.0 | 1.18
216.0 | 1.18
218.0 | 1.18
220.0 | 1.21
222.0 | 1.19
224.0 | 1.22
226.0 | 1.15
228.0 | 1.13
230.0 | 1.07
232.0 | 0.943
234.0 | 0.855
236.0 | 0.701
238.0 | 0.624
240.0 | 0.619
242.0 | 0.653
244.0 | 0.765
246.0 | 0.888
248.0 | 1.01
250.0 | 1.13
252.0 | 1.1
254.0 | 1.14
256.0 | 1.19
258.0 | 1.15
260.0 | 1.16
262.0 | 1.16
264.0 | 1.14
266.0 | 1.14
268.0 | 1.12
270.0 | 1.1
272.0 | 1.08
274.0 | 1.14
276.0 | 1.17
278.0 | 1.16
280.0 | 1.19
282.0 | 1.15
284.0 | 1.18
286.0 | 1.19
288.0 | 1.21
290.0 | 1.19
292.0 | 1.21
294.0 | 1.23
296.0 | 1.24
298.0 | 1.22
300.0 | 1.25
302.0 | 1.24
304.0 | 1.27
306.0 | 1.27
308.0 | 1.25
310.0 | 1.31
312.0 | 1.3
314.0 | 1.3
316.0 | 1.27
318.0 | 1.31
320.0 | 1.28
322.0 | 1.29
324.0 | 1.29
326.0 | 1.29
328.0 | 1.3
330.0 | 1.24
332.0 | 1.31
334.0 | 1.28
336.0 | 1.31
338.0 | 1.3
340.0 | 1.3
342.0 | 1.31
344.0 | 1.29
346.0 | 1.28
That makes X 1.09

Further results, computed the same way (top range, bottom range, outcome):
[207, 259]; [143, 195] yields 0.89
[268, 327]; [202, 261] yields 1.17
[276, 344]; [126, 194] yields 1.09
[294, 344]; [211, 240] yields 1.23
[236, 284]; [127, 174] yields 0.90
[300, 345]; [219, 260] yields 1.30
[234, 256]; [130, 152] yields 0.76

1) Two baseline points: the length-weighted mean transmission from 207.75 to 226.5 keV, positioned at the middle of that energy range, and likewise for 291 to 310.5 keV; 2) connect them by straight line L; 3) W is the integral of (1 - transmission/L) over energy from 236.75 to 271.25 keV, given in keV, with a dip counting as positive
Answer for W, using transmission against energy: 5.9 keV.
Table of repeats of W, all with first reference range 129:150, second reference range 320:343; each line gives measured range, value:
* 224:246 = 6.4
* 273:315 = 1.4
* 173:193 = 0.5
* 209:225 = 0.3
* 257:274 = 1.6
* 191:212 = 0.5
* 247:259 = 1.1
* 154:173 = 0.5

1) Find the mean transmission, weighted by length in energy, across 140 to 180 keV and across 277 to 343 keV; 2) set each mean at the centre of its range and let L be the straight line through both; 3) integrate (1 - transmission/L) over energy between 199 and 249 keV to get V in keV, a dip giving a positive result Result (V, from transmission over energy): 6.71 keV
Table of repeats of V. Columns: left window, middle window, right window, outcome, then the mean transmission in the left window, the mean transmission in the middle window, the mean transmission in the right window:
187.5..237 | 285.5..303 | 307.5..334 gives 0.4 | 1.13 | 1.22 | 1.29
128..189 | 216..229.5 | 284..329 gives 0.3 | 1.15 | 1.18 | 1.26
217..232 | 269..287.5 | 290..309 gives 0.9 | 1.15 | 1.15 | 1.24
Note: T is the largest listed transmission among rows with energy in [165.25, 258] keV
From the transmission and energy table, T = 1.22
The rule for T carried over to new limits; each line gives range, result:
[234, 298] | 1.24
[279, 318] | 1.31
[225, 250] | 1.15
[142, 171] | 1.16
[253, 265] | 1.19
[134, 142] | 1.18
